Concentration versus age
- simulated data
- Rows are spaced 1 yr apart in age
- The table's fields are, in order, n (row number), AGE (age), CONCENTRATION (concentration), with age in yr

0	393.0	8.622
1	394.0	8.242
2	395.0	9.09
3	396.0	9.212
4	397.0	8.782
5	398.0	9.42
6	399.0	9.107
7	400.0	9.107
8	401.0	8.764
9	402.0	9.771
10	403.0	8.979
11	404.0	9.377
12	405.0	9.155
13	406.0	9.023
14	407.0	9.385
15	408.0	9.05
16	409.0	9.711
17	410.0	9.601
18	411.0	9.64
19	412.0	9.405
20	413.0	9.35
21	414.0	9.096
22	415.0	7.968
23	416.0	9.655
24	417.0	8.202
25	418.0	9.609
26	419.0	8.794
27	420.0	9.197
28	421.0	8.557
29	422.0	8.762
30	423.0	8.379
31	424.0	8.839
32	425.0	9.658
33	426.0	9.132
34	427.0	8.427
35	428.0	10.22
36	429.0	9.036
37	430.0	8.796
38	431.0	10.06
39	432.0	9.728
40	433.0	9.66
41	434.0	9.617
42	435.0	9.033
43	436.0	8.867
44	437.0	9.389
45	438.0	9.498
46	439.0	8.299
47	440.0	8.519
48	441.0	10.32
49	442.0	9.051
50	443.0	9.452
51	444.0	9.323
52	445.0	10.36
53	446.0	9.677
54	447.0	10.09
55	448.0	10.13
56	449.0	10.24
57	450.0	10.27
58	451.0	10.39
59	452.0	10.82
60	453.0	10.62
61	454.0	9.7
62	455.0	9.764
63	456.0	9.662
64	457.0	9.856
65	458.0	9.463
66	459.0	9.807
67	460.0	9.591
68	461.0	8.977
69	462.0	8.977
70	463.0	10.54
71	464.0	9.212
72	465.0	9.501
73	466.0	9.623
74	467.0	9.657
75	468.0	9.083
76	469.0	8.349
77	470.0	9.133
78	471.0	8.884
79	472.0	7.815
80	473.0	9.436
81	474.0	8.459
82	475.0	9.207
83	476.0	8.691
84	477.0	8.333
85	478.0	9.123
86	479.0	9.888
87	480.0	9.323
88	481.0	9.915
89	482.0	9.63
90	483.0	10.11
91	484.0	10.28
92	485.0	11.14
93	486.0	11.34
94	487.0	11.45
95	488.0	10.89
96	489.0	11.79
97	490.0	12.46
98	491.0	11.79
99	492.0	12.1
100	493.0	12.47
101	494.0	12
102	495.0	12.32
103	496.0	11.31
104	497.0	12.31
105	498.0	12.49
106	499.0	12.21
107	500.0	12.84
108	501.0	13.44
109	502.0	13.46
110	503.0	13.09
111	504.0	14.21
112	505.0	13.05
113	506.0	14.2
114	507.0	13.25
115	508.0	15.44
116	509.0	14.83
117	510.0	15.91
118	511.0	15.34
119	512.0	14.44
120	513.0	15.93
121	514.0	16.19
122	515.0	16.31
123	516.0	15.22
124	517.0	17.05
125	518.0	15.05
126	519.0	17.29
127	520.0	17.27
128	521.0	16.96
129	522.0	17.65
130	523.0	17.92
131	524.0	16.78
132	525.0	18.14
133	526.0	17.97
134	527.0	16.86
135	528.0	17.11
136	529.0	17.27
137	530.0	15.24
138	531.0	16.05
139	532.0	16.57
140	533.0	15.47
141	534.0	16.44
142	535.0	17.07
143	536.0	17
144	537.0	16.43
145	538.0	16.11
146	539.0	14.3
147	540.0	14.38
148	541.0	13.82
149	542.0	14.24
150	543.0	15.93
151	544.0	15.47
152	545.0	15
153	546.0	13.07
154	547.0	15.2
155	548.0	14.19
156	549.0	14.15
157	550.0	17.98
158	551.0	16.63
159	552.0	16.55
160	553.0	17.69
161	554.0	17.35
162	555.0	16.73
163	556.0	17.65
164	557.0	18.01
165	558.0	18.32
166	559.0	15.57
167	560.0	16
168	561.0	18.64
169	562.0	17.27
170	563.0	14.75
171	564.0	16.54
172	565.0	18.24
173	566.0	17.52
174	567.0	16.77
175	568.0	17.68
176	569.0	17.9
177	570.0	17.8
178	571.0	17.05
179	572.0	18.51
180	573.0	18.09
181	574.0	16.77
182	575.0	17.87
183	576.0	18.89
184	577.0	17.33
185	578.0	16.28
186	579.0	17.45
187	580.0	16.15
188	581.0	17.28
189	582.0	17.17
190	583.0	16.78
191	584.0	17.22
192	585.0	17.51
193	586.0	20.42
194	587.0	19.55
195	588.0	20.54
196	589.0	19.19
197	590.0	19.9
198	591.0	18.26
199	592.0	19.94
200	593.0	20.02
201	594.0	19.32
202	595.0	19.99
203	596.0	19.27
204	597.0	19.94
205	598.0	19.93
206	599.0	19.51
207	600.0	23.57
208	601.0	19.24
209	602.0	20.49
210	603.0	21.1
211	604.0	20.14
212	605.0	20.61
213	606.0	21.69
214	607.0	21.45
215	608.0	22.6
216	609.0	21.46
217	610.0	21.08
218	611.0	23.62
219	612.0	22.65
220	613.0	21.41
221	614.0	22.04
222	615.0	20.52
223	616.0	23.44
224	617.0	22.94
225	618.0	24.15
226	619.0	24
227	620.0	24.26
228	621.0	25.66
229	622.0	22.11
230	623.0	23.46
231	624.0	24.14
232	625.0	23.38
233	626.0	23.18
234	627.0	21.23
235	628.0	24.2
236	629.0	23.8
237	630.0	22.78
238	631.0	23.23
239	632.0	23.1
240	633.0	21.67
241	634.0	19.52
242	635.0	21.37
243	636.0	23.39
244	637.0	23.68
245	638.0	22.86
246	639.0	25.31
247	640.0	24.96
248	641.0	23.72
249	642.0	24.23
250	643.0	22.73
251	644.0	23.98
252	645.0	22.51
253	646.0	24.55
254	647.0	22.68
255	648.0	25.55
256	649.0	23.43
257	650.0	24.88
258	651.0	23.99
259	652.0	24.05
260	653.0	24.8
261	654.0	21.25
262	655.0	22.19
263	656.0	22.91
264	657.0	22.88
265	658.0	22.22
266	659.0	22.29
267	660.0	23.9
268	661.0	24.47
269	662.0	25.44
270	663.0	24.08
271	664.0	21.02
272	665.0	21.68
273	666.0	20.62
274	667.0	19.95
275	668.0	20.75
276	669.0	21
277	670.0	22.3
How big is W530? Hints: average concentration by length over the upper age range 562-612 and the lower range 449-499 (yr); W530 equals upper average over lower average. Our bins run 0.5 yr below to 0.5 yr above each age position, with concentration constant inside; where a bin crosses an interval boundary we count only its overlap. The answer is 1.87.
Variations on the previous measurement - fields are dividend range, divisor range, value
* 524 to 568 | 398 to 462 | 1.74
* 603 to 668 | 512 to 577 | 1.38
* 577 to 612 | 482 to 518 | 1.49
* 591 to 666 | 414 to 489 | 2.37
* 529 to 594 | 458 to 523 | 1.41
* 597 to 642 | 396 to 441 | 2.45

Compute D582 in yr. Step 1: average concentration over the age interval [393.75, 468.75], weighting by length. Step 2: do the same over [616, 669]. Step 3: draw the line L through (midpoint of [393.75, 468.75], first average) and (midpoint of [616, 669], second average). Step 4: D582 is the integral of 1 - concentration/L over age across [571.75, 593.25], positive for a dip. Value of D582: 1.2 yr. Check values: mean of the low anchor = 9.38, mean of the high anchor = 23.2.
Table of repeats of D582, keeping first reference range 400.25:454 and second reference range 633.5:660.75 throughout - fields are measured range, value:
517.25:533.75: -1.3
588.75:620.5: -0.8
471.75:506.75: 5.6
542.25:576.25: 1.9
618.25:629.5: -0.9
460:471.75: 2.6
